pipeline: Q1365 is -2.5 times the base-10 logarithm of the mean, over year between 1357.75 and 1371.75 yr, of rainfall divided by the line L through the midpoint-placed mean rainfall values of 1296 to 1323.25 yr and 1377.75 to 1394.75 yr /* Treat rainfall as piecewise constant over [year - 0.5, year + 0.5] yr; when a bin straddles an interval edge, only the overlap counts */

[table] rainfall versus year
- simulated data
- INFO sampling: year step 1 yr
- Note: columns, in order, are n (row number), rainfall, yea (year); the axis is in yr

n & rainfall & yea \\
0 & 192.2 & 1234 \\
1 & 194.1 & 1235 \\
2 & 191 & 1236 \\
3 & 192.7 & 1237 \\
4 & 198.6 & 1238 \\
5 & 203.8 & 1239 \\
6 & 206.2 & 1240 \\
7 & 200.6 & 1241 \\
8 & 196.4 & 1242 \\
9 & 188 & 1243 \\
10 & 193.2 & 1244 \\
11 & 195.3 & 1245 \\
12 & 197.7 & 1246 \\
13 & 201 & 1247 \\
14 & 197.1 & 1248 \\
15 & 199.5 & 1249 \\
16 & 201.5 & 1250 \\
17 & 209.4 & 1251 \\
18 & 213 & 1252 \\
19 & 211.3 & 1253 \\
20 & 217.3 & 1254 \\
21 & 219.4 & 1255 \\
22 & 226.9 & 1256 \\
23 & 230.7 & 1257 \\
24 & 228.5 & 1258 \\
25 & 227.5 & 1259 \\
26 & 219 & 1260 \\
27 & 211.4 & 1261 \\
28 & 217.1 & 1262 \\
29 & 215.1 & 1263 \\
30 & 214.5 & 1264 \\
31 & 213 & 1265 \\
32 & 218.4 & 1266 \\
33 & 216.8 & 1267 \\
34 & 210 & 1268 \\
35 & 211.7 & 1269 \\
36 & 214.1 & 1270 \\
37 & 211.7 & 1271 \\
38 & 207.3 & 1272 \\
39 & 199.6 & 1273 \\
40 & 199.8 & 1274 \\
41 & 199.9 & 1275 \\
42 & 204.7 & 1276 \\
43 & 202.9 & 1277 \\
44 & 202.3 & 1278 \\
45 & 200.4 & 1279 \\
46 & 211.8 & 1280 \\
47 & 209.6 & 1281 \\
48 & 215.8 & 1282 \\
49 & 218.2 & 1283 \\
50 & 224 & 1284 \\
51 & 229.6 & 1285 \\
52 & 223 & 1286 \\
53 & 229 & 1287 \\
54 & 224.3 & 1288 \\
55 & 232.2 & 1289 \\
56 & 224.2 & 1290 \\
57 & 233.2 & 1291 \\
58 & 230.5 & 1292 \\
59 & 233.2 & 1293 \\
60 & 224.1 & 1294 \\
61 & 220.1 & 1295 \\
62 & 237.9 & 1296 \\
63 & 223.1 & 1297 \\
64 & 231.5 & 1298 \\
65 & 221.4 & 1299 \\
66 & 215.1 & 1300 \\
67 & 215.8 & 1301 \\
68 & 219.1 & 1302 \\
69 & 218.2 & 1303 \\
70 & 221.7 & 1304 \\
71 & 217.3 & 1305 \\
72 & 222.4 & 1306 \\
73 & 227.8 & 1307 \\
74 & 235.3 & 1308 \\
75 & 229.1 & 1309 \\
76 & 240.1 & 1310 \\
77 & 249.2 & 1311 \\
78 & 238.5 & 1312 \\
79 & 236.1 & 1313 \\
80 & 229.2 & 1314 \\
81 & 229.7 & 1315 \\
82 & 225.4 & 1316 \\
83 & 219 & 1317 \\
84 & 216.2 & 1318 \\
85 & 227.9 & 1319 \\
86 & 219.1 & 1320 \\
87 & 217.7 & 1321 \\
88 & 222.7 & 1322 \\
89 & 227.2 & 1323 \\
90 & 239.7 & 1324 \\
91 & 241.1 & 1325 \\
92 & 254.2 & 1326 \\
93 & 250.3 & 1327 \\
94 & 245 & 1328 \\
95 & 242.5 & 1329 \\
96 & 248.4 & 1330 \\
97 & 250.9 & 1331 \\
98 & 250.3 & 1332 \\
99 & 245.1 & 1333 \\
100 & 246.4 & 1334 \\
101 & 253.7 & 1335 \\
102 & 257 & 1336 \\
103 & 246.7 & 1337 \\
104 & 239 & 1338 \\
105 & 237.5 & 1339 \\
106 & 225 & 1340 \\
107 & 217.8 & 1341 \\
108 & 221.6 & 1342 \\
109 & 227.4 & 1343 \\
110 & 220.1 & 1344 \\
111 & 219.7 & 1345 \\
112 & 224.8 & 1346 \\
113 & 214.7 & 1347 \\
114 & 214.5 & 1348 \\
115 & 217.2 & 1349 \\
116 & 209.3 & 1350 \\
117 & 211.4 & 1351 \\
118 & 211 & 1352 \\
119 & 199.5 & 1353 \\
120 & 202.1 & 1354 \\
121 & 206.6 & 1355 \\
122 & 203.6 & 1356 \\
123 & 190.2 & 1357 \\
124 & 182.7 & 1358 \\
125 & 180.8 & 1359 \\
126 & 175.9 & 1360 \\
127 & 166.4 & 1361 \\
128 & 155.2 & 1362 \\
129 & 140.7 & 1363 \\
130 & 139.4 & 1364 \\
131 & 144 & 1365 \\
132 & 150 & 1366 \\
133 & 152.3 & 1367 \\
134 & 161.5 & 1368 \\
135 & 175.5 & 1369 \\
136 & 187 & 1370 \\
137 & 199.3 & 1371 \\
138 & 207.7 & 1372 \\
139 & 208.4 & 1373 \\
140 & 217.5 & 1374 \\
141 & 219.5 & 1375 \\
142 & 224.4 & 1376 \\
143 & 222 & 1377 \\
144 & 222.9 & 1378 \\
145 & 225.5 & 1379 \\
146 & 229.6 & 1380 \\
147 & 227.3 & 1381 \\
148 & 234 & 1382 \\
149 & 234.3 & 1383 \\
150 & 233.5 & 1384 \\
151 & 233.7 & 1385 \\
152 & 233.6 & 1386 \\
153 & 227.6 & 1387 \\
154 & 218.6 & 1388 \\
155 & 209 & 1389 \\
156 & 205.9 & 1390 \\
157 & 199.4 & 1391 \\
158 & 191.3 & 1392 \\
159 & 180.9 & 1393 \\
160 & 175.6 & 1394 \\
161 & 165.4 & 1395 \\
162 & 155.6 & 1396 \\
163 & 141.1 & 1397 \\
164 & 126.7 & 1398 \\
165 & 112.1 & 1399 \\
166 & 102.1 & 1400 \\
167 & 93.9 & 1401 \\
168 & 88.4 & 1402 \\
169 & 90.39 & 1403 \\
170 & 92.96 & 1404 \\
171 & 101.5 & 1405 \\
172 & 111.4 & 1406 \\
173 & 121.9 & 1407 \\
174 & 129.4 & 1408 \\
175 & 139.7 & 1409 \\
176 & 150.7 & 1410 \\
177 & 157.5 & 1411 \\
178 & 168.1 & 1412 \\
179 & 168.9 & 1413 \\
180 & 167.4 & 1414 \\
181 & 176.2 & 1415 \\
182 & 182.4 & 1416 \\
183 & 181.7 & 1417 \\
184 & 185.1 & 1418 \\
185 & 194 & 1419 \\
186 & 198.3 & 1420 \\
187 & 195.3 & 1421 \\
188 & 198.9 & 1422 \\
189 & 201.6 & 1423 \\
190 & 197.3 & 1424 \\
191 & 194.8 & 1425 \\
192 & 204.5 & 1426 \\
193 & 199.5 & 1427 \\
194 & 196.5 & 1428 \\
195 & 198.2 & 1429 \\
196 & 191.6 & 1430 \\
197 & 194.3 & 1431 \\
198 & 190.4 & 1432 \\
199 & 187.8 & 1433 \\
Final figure 0.30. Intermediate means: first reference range 226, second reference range 216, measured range 165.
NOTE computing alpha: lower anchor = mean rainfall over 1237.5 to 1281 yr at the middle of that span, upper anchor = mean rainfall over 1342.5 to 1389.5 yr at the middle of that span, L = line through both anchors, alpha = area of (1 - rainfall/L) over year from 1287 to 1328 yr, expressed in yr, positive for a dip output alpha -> -4.59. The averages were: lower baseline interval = 208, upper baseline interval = 202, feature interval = 229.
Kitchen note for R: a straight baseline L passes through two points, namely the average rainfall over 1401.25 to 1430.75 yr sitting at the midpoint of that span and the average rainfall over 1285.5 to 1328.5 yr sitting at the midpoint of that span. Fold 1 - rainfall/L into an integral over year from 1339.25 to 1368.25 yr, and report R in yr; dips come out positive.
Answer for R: 1.2 yr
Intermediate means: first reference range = 229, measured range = 193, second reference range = 165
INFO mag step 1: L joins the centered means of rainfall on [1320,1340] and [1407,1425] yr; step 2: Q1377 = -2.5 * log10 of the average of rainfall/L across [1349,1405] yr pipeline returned 0.13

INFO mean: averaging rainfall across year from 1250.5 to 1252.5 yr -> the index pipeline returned 211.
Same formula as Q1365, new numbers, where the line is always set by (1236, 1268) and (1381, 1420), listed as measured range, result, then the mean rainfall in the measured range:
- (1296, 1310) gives -0.15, 224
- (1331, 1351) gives -0.25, 231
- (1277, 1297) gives -0.12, 222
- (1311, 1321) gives -0.19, 227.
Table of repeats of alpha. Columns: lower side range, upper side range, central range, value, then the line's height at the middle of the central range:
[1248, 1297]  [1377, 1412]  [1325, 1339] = -3.9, 194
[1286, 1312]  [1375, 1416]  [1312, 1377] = -3.7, 202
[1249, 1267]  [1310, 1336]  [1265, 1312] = 1.4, 226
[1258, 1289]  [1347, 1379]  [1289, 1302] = -1.1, 208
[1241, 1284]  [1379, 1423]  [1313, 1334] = -4.6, 193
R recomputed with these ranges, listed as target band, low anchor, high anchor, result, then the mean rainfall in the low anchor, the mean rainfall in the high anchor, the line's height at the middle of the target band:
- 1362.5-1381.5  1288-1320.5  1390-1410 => -3.7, 227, 135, 162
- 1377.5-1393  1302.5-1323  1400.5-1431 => -3.3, 227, 163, 182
